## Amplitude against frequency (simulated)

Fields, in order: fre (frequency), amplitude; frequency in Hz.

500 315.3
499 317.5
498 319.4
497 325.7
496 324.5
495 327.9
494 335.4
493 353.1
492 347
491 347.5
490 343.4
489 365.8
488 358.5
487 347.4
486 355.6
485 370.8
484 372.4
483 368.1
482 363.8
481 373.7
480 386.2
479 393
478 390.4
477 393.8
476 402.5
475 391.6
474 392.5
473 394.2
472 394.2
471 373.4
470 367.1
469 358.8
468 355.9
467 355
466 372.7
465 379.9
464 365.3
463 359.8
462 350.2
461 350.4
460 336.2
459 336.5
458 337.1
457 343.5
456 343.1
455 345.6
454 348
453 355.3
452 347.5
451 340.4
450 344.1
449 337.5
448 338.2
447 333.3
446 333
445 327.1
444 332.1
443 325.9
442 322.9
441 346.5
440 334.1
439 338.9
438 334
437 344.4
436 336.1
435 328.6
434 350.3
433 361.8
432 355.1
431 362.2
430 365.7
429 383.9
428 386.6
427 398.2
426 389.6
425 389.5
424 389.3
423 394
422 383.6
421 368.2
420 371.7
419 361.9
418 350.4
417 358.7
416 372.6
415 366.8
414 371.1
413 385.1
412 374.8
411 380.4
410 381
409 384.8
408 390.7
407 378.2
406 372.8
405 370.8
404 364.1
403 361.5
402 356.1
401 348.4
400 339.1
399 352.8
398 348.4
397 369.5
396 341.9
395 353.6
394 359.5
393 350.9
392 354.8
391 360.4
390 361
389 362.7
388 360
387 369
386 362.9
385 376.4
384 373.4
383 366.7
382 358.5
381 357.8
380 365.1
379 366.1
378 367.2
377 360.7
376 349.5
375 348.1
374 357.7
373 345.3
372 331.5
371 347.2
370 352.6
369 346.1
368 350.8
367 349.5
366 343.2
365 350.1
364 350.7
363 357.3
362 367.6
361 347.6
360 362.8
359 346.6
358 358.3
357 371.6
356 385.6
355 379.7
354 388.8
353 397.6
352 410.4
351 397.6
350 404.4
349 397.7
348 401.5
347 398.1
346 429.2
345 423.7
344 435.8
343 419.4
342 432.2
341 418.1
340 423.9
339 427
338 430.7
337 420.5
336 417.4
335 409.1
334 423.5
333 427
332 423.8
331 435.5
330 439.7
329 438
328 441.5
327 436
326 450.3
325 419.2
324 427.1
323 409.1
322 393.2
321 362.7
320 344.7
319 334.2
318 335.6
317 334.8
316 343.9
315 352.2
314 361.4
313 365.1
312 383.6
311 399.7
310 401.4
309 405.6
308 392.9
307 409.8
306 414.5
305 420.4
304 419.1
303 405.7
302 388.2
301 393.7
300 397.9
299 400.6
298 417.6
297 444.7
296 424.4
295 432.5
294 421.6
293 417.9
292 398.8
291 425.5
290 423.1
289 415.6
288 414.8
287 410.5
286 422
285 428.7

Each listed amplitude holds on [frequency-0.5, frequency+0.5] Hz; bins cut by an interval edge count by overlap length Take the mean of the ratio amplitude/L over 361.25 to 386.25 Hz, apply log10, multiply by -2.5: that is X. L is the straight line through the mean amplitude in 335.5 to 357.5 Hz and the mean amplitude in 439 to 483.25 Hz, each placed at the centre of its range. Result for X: 0.12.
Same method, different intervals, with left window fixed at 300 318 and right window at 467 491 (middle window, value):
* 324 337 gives -0.12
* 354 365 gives 0.06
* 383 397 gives 0.06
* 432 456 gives 0.11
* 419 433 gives 0.00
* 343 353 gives -0.07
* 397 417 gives 0.03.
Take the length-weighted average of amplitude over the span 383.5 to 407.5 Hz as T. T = 360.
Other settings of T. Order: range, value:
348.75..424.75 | 365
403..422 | 372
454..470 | 353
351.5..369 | 365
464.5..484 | 379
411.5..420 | 368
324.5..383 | 389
